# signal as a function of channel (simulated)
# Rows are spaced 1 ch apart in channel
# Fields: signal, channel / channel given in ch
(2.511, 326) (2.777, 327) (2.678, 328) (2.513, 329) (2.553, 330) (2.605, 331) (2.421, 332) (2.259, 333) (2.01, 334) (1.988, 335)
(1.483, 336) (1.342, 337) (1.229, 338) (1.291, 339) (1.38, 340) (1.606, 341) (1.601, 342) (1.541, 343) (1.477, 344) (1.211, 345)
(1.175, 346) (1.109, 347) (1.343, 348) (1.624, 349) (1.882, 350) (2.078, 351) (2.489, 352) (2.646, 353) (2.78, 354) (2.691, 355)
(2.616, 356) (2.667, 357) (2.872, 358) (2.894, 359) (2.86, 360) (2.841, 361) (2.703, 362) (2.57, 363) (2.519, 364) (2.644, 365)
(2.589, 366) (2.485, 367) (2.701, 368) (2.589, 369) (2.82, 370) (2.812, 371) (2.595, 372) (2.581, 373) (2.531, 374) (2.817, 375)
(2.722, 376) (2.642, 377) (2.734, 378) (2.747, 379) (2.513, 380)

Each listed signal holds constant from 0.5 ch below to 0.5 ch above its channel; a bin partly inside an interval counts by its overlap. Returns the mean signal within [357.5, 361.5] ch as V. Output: 2.87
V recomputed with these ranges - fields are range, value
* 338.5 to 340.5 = 1.34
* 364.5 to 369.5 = 2.6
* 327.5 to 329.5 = 2.6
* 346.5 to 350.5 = 1.49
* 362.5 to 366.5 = 2.58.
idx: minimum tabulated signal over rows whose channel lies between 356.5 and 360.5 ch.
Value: 2.667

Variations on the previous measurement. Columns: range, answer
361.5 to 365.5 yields 2.519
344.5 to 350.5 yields 1.109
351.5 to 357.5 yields 2.489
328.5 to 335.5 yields 1.988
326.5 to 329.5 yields 2.513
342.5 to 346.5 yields 1.175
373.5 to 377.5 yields 2.531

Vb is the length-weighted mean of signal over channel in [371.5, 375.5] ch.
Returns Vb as 2.63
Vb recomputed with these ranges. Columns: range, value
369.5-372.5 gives 2.74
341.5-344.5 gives 1.54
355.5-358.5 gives 2.72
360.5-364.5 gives 2.66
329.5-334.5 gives 2.37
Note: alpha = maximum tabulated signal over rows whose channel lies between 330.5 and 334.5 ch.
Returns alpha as 2.605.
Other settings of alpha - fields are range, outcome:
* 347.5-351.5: 2.078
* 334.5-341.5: 1.988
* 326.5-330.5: 2.777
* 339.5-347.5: 1.606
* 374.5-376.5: 2.817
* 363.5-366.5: 2.644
